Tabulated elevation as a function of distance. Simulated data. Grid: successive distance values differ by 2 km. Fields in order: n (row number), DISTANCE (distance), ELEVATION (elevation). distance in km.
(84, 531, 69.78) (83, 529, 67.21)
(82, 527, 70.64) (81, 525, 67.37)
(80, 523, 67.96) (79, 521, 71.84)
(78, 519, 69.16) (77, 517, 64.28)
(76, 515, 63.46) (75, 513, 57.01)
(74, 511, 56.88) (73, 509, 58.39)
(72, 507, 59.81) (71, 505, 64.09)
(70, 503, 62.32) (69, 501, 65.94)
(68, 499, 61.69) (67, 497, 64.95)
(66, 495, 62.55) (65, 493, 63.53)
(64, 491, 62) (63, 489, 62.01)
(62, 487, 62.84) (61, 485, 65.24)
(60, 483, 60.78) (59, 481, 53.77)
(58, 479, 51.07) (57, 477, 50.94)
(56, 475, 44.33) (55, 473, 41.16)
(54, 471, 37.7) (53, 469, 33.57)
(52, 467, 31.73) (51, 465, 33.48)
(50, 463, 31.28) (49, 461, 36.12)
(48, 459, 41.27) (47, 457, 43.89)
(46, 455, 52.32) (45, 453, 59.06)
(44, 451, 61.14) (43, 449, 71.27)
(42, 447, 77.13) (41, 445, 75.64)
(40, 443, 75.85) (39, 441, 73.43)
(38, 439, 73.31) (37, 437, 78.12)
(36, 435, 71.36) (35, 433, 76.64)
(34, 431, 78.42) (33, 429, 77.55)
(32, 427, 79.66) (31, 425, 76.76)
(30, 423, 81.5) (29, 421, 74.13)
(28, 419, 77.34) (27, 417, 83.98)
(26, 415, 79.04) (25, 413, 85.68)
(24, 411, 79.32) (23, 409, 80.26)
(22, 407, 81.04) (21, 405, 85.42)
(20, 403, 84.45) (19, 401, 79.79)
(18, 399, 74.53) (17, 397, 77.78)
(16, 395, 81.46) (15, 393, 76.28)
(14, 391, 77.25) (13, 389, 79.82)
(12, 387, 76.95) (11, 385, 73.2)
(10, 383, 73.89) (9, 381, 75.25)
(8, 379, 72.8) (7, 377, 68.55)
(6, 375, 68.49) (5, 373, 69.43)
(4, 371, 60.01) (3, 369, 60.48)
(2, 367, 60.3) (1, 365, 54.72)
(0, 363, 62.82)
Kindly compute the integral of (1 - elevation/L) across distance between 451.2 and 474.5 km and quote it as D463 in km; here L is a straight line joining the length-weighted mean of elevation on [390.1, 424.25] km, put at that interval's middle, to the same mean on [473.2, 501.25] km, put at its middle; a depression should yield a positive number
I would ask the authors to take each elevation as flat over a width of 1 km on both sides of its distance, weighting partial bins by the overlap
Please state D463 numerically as 8.7 km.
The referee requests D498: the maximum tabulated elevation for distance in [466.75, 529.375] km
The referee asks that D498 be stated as 71.84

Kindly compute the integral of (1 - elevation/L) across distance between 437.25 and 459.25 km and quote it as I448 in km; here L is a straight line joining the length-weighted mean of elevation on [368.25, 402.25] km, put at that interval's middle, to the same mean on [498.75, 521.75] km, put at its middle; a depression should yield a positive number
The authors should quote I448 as 0.9 km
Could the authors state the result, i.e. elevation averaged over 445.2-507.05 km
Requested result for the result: 54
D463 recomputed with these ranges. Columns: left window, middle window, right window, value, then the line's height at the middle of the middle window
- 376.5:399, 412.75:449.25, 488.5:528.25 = -2.9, 71.5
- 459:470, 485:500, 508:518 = -4.3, 49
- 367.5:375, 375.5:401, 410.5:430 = -2.4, 69.2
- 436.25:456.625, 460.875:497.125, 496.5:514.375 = 8.1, 64.6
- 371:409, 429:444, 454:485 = -4.8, 57.1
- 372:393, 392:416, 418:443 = -1.8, 74.9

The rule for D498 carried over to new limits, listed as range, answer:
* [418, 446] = 81.5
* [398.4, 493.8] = 85.68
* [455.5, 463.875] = 43.89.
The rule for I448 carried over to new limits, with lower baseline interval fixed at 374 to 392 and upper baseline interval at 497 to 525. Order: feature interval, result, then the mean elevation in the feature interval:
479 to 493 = 1.1 km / 60.6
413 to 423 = -1.2 km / 79.6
